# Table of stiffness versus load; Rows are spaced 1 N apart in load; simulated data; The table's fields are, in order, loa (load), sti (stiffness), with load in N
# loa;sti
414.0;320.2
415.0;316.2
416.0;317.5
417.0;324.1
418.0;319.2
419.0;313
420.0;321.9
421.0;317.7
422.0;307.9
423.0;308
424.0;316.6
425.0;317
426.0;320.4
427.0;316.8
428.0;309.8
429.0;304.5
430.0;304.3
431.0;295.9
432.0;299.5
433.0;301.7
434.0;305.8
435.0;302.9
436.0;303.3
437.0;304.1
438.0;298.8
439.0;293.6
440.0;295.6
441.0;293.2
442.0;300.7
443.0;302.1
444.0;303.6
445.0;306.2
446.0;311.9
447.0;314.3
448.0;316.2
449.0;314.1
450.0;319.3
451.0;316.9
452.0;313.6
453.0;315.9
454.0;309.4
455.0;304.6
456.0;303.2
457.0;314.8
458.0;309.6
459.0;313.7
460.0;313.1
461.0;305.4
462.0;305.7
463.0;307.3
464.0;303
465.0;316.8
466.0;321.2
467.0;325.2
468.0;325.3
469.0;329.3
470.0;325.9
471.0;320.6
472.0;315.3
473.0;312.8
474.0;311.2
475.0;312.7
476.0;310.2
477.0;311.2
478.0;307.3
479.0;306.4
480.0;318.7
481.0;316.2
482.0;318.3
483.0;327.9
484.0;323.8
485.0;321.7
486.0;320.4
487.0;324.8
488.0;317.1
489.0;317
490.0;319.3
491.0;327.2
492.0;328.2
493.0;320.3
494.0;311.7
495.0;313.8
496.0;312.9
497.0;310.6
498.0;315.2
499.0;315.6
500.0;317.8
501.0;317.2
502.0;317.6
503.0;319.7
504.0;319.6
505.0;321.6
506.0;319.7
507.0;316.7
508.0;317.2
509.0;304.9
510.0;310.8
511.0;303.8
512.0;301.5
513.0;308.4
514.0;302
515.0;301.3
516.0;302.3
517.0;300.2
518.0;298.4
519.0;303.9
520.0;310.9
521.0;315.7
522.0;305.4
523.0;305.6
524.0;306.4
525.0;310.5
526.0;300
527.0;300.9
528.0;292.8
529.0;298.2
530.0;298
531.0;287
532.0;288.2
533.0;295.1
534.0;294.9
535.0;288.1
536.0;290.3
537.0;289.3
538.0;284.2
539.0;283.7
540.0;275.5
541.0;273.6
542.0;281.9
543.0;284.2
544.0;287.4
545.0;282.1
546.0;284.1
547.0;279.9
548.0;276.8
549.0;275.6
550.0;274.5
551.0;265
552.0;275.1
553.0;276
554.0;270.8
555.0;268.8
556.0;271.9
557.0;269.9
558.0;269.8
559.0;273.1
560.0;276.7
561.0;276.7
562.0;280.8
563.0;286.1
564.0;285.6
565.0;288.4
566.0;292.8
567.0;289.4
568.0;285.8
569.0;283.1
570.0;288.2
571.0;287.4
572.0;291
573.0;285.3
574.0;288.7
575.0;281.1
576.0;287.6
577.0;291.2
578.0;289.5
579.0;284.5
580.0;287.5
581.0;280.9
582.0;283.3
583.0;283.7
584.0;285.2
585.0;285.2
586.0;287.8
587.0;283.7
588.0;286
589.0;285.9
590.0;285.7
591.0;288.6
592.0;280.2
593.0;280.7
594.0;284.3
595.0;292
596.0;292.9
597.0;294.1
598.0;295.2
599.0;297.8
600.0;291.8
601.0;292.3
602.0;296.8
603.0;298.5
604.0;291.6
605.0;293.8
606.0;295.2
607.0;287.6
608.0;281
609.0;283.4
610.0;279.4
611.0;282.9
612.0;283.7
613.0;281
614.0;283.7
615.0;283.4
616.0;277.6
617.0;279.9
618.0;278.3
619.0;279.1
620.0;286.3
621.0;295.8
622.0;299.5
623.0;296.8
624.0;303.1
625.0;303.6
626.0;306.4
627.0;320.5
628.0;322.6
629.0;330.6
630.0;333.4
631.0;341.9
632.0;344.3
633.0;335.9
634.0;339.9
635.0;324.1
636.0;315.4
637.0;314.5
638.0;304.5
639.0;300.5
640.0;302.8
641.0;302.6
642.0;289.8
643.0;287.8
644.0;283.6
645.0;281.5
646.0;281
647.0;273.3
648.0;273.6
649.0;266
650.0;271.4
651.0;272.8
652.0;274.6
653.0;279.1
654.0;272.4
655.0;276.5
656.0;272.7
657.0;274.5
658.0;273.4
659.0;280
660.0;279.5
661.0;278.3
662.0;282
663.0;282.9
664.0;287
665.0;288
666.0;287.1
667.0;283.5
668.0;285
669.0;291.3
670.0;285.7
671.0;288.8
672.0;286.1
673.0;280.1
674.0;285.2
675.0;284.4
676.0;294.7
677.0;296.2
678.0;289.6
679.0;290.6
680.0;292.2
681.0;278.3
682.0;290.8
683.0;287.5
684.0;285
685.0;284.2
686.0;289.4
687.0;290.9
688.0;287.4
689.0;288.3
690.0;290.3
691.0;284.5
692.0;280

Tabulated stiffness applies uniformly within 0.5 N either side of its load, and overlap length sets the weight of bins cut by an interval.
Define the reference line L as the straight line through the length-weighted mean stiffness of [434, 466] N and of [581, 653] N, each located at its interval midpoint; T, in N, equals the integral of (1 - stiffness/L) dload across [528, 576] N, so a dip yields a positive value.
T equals 2.6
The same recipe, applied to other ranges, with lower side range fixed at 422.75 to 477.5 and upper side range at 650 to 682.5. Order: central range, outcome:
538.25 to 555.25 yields 1.2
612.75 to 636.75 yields -1.6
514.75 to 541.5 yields 0.4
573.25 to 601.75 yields 0.5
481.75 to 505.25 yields -1.1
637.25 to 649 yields -0.1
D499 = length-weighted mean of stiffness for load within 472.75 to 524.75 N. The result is 313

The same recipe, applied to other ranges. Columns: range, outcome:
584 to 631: 293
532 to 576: 282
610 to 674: 292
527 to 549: 287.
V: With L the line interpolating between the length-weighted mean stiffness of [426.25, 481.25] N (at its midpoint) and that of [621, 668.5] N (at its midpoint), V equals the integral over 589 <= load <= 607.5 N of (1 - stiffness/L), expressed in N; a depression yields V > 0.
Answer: 0.5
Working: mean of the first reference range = 310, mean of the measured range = 291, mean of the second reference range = 295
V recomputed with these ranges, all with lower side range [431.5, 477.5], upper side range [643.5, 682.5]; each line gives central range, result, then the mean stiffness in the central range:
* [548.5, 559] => 0.9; 272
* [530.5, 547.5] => 0.8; 285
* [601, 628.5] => -0.3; 292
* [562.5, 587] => 0.6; 287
